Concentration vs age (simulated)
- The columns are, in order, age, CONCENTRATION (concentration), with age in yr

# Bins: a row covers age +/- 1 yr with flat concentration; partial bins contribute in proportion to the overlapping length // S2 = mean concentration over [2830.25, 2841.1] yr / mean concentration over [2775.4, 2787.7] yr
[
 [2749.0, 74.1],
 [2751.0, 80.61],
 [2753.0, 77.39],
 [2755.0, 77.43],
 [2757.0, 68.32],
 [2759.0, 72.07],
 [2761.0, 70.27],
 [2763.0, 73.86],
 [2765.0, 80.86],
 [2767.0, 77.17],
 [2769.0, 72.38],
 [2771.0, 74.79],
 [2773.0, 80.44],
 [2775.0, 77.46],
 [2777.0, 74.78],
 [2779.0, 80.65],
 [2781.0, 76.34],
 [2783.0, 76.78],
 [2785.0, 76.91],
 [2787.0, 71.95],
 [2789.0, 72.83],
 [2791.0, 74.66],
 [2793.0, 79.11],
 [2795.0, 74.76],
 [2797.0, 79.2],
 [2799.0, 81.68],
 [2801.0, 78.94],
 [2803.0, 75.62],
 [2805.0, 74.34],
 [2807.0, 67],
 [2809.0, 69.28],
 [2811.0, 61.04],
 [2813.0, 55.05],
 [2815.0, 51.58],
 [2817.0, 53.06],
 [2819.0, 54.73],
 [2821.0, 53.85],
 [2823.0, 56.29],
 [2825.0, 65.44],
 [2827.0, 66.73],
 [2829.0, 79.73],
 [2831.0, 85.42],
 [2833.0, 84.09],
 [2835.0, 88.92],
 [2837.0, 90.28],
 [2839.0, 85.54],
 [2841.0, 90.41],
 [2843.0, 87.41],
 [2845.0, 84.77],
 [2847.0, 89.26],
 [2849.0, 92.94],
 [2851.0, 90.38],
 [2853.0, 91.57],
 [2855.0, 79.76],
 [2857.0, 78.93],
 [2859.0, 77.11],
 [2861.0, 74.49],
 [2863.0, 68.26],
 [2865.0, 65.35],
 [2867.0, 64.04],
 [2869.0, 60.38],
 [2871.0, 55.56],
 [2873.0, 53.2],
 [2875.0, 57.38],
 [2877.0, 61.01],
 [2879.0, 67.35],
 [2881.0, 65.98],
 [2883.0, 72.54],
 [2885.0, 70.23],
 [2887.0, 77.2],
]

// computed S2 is 1.14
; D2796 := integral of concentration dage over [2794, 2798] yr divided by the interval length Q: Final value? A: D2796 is 77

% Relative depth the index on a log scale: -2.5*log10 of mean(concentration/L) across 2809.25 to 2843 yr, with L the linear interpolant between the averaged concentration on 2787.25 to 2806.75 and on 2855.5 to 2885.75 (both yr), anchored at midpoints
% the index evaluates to 0.02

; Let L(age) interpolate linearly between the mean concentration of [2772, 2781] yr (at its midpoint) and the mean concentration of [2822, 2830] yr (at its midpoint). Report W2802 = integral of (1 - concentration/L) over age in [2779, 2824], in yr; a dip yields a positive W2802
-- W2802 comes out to 2.3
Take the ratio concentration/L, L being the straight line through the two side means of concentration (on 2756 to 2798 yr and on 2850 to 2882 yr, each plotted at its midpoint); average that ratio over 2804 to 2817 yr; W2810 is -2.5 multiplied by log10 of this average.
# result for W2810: 0.18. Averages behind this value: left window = 75.5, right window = 69.4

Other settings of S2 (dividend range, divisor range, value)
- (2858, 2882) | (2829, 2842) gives 0.74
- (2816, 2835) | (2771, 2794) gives 0.89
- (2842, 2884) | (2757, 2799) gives 0.97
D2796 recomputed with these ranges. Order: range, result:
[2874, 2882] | 62.9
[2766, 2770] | 74.8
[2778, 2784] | 77.9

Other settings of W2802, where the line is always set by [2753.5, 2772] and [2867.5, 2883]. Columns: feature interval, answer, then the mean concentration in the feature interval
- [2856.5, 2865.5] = -1.5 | 72.9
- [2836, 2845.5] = -3.3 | 87.8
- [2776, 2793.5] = -1.0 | 75.9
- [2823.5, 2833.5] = -1.3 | 74.9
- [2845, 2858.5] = -4.8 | 86.6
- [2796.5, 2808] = -1.1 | 76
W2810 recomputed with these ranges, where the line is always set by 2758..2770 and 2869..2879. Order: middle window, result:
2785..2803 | -0.10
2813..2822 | 0.24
